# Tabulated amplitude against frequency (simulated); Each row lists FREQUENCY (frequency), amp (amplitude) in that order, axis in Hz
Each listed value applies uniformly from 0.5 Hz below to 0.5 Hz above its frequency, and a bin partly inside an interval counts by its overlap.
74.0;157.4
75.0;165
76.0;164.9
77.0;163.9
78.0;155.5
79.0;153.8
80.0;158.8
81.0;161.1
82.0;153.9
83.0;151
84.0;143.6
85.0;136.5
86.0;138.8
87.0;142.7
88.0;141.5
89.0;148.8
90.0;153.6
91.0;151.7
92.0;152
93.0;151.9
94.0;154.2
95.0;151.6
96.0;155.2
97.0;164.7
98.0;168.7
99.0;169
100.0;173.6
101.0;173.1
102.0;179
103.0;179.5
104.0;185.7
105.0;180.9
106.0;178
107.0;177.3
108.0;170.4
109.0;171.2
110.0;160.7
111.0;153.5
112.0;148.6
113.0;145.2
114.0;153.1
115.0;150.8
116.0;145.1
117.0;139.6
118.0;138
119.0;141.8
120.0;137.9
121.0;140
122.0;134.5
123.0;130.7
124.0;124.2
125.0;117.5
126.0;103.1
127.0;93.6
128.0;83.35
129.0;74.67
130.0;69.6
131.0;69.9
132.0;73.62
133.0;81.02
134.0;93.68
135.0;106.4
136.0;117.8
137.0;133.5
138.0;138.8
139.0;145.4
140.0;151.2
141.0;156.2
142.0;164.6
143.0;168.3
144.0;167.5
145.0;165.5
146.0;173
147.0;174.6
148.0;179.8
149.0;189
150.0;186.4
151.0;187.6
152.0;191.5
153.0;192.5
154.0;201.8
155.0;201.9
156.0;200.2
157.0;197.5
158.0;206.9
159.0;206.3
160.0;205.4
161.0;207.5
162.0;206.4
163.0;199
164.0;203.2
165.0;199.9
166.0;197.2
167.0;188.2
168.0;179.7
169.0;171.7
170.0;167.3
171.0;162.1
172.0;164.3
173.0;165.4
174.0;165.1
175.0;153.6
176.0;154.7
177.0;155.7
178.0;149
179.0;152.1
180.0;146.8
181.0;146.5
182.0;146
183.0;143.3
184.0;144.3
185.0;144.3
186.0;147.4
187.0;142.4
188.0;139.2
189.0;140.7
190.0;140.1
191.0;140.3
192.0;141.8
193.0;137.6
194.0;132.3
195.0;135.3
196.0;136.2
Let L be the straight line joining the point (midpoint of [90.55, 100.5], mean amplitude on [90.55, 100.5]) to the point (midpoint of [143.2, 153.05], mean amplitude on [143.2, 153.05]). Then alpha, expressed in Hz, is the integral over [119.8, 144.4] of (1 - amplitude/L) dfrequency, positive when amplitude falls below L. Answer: 7.8 Hz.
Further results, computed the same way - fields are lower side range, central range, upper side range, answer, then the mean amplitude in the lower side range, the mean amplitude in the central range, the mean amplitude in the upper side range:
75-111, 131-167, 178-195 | -4.82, 160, 169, 143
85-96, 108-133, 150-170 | 6.36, 148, 125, 196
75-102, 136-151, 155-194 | 0.01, 156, 163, 167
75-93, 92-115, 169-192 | -2.06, 152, 165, 151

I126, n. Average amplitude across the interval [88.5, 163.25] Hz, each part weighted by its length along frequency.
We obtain 155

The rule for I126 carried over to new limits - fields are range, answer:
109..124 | 144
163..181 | 169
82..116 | 159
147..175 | 189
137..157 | 175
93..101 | 162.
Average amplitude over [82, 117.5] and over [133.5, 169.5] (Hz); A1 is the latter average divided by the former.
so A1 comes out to 1.12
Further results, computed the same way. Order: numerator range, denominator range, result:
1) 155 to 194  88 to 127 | 1.09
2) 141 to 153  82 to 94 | 1.20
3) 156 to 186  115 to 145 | 1.41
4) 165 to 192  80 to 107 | 0.98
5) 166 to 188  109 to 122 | 1.07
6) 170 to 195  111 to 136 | 1.26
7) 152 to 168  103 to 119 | 1.25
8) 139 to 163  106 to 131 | 1.39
